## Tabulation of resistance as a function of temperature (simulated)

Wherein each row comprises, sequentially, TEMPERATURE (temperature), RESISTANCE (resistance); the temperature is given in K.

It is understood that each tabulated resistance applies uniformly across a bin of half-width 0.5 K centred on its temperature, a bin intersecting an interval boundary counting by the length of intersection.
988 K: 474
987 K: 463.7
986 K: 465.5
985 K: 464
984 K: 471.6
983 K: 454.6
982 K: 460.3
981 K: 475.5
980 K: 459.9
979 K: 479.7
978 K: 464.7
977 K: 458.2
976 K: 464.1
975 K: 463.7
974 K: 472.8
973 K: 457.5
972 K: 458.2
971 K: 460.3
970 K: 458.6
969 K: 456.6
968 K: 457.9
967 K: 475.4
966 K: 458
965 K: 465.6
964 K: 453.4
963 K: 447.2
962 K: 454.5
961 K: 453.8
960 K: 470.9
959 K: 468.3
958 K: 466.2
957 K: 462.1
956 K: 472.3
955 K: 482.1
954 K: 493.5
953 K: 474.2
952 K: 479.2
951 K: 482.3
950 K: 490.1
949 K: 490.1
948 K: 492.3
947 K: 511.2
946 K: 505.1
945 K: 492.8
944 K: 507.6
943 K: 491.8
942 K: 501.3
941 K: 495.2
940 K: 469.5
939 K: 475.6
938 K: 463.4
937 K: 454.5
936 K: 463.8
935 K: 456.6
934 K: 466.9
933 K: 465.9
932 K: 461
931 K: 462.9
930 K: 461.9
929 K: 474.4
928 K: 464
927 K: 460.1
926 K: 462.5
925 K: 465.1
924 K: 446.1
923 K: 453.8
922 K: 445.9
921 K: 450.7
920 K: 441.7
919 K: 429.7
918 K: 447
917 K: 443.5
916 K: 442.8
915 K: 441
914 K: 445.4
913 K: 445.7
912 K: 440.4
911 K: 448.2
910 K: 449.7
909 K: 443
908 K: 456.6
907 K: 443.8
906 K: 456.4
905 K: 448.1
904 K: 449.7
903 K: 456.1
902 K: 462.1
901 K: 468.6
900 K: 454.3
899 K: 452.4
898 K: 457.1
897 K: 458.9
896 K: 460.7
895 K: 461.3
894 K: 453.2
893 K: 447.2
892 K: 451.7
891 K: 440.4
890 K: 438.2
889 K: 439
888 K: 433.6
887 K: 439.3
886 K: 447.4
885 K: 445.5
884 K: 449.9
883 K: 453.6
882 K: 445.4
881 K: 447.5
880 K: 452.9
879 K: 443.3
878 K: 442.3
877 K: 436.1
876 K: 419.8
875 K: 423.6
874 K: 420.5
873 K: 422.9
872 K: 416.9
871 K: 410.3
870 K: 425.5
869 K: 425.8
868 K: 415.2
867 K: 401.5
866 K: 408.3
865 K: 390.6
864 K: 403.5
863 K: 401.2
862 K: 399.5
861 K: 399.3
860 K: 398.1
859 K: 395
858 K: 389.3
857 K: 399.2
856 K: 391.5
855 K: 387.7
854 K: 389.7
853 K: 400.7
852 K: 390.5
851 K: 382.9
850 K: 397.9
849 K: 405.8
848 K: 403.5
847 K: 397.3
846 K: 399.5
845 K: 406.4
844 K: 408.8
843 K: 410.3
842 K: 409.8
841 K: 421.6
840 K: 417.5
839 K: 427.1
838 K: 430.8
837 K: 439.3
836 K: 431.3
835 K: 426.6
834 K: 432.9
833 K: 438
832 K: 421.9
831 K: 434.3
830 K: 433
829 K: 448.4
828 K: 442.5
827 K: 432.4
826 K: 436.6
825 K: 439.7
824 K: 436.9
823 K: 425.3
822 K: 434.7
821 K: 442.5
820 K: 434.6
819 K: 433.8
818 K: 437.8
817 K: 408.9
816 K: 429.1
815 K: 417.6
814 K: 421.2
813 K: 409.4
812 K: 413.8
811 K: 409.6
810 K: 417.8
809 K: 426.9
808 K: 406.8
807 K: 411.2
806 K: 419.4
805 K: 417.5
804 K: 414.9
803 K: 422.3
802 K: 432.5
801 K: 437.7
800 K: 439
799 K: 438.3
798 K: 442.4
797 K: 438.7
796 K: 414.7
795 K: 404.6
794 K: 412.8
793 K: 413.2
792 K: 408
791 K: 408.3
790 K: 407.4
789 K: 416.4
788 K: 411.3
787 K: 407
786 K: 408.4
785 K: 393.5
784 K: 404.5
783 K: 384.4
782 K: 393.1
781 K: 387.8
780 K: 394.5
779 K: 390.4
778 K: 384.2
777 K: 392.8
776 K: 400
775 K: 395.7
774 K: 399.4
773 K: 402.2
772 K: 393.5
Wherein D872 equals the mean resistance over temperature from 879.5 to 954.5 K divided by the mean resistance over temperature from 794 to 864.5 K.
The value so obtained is 1.1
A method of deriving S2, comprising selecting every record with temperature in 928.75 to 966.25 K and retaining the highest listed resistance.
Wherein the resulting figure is 511.2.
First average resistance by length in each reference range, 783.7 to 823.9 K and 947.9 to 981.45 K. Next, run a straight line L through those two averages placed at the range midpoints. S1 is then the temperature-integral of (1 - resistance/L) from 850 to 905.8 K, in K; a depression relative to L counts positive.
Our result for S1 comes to 1.8 K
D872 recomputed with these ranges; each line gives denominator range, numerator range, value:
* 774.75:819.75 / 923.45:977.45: 1.14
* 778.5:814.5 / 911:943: 1.11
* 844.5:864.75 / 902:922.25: 1.13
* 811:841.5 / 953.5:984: 1.08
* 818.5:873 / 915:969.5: 1.13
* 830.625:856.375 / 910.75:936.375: 1.10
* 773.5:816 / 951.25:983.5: 1.13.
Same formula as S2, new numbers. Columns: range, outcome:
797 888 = 453.6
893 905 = 468.6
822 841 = 448.4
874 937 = 474.4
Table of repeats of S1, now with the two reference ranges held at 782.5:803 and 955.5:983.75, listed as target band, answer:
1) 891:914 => -0.39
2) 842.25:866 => 1.88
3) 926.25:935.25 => -0.23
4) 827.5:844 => -0.04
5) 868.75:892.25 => 0.16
